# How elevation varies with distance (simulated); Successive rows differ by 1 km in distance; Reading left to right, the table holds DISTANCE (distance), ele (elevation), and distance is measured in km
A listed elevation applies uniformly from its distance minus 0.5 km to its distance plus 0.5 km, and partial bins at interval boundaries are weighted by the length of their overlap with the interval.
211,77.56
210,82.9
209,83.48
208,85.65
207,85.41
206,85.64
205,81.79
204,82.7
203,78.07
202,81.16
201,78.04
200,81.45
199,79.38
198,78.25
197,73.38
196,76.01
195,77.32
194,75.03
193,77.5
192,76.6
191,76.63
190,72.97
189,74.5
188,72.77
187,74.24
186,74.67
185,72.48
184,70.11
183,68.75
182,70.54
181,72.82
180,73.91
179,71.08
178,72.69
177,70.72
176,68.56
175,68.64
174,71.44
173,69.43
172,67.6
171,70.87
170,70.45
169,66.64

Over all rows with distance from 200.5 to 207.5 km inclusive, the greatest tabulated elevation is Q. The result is 85.64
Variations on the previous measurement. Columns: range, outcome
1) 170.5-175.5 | 71.44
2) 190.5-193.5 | 77.5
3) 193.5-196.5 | 77.32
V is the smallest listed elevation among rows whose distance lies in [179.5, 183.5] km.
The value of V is 68.75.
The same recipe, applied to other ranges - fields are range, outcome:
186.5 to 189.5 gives 72.77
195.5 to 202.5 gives 73.38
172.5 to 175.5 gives 68.64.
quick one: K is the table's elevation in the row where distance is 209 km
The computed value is 83.48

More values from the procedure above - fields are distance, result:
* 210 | 82.9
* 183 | 68.75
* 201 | 78.04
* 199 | 79.38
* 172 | 67.6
